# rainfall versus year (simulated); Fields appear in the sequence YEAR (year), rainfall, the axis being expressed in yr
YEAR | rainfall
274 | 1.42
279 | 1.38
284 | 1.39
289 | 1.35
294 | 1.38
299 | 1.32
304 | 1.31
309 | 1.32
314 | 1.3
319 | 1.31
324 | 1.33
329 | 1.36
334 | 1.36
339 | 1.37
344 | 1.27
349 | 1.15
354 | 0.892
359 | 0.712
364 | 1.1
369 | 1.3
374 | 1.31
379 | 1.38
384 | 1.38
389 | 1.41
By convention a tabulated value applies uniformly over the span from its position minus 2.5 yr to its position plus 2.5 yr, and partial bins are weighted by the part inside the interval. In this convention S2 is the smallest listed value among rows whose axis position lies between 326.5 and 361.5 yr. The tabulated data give 0.712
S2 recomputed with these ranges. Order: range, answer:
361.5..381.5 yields 1.1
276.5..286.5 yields 1.38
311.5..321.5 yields 1.3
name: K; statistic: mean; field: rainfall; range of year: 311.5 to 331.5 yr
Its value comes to 1.32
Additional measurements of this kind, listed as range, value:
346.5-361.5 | 0.918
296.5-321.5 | 1.31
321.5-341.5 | 1.35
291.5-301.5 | 1.35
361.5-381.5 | 1.27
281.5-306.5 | 1.35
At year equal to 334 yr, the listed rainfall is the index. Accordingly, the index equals 1.36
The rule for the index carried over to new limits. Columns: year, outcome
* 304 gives 1.31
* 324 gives 1.33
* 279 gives 1.38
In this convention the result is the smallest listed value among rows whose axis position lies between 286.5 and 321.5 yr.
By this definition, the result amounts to 1.3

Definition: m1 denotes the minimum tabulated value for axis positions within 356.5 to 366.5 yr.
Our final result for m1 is 0.712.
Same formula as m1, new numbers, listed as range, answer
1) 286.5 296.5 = 1.35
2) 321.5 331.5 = 1.33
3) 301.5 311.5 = 1.31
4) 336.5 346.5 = 1.27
